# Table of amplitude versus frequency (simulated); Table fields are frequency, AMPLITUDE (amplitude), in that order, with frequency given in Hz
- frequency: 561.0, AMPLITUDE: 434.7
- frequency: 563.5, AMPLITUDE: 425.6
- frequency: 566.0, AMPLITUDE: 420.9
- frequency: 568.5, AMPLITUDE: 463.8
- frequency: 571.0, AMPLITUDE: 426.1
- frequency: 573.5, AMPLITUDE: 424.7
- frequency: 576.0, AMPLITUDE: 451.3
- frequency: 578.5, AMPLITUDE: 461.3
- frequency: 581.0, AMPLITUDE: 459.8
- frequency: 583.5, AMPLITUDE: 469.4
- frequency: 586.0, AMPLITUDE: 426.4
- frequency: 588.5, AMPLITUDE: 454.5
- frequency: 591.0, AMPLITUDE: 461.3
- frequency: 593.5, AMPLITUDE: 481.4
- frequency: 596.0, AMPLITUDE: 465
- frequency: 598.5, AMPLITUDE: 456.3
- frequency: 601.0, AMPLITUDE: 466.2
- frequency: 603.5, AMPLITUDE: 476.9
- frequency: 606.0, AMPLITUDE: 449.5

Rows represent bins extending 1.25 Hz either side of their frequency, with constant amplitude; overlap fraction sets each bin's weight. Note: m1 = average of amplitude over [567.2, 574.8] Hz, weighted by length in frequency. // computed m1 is 438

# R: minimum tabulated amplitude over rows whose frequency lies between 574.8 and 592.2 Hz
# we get 426.4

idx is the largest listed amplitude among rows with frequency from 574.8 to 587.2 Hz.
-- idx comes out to 469.4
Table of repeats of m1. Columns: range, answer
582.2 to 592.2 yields 453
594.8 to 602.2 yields 462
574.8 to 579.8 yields 456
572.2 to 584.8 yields 453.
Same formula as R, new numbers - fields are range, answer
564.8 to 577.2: 420.9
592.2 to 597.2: 465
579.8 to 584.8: 459.8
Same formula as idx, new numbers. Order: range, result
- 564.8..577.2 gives 463.8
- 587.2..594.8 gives 481.4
